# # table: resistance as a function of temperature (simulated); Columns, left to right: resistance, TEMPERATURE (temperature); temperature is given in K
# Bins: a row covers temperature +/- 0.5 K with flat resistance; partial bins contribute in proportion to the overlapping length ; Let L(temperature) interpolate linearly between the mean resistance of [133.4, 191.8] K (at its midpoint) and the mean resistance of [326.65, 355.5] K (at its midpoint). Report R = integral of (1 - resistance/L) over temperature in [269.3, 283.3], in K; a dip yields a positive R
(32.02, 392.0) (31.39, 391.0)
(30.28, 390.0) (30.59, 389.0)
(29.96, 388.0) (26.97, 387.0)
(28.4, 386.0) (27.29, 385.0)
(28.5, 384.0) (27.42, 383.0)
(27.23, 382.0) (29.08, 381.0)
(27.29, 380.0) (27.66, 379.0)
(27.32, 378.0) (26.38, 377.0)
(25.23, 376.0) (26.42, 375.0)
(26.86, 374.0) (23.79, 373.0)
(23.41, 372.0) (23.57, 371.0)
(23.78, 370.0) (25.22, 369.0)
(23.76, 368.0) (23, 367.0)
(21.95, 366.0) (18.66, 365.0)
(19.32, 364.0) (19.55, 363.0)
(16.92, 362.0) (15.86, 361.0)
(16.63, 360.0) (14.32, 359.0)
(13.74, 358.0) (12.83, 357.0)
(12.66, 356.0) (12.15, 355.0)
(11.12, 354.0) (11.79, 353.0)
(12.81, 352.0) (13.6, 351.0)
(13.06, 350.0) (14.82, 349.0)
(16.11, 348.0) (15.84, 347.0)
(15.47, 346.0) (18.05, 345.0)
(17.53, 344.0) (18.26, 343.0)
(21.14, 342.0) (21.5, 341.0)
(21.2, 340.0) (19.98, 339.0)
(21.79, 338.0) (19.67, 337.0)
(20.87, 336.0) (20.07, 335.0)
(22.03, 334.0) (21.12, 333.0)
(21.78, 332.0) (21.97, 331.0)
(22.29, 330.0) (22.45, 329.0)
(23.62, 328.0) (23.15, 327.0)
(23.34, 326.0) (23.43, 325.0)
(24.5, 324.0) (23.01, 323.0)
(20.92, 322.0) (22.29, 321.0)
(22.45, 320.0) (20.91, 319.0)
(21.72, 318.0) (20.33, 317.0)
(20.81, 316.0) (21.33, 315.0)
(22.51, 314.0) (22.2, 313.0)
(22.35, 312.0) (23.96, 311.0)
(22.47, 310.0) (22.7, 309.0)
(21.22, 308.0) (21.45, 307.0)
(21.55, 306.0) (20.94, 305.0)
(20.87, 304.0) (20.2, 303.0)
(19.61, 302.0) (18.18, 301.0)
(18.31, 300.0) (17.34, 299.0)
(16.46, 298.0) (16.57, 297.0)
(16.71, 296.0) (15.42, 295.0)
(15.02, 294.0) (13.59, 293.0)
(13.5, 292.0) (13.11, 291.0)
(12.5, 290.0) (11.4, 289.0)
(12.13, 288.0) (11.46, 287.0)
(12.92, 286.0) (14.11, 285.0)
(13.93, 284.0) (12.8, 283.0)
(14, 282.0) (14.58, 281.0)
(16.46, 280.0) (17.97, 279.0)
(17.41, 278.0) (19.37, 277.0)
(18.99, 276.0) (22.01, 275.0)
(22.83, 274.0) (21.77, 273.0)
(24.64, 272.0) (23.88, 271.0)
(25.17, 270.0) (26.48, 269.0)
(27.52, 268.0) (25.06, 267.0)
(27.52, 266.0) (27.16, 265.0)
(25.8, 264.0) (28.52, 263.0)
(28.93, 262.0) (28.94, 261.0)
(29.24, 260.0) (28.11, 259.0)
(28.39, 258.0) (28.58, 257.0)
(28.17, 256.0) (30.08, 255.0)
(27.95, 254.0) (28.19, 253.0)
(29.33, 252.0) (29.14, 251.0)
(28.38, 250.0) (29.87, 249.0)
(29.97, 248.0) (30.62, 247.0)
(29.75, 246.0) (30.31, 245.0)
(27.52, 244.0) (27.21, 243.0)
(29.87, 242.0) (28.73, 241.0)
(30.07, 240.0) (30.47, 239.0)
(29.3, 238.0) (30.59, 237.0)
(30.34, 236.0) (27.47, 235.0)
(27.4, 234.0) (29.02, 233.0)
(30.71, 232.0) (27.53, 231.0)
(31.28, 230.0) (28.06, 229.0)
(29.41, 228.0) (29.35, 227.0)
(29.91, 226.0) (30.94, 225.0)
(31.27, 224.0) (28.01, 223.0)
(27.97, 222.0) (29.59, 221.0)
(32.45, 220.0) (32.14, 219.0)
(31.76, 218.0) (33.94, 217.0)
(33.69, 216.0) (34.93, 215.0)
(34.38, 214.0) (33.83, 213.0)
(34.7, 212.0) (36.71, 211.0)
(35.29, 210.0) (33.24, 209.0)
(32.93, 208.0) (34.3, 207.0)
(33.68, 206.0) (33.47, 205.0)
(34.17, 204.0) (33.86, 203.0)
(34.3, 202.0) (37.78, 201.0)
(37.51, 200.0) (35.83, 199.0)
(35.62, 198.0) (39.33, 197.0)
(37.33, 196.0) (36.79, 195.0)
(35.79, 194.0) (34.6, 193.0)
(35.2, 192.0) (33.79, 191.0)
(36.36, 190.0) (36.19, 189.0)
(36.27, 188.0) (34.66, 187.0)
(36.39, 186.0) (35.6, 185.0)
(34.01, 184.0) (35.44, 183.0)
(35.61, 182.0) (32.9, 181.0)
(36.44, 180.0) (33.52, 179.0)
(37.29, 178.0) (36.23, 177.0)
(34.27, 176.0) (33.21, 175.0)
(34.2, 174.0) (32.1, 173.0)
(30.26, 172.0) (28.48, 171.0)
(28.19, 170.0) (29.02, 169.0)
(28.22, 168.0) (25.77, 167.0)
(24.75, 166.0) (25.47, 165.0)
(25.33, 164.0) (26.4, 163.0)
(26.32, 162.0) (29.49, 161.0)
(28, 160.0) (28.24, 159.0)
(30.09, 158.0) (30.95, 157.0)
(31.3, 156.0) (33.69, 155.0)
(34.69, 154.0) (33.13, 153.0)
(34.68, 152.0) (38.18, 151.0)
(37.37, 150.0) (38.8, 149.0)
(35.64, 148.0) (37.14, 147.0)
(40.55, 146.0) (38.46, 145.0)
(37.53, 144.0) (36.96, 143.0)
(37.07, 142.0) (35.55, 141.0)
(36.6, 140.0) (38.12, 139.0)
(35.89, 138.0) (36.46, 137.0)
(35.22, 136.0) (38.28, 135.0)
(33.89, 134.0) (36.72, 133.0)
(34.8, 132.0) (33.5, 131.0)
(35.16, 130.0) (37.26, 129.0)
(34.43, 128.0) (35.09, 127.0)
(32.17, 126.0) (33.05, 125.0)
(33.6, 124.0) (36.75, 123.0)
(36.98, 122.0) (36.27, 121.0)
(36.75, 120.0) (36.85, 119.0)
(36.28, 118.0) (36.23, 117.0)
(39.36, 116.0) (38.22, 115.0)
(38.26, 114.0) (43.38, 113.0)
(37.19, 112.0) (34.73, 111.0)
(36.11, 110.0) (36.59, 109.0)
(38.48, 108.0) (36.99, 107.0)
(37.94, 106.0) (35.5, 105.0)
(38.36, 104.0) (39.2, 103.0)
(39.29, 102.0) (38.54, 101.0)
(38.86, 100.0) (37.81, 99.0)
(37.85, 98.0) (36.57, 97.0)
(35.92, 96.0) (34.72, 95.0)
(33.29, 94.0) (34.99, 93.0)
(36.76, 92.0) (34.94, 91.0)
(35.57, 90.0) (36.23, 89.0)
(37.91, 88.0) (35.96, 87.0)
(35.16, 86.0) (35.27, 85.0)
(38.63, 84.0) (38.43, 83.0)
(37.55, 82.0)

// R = 2.5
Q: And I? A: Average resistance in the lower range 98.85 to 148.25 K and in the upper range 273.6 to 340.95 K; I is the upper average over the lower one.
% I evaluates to 0.52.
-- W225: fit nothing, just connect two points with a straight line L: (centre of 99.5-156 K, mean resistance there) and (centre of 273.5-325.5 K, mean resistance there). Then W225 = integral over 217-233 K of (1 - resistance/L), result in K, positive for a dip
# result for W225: -2.3 K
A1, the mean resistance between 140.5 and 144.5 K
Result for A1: 36.8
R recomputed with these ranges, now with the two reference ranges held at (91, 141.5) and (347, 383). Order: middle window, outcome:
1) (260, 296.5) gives 9.2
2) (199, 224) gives -2.7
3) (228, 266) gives -1.5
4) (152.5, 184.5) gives 1.9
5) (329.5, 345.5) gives 0.9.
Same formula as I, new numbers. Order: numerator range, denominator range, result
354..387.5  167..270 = 0.71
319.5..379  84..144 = 0.55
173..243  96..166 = 0.94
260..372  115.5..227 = 0.58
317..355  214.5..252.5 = 0.65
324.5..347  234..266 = 0.72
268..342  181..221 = 0.56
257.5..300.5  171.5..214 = 0.56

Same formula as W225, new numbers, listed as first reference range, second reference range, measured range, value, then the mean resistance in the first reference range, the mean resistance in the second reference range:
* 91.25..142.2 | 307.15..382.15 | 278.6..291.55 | 5.85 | 36.5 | 20.6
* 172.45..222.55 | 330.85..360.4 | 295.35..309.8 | 1.73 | 34.6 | 17.1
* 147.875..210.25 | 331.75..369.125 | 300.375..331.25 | -1.63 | 33.3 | 17.7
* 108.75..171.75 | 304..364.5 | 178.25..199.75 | -3.66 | 34.2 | 19.4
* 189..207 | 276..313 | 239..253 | -1.55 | 35.6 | 17.1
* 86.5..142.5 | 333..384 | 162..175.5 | 1.79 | 36.5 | 20.1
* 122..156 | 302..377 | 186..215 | -3.94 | 35.9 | 20.2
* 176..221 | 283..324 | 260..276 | -1.04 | 34.9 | 18.5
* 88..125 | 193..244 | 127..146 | -0.33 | 36.9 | 32.3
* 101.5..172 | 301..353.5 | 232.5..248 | -1.41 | 34.6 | 20.3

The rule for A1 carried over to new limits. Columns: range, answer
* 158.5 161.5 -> 28.6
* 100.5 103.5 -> 39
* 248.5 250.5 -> 29.1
